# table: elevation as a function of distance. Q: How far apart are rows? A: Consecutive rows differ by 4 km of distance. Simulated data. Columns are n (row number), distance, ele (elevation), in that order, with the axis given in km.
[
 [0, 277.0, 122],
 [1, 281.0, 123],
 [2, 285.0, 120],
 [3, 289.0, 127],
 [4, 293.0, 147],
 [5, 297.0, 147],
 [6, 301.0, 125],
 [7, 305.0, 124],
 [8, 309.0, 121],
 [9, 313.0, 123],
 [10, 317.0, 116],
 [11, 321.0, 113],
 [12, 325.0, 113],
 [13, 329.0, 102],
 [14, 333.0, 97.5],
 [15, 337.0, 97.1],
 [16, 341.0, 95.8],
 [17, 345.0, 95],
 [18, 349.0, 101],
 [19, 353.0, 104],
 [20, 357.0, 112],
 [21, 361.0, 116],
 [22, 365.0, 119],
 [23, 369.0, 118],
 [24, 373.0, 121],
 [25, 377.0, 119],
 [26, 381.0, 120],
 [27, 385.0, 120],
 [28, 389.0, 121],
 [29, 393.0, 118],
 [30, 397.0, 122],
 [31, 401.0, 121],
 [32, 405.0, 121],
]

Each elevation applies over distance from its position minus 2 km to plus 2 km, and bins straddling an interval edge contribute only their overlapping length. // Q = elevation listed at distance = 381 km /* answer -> 120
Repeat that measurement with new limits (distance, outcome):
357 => 112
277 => 122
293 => 147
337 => 97.1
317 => 116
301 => 125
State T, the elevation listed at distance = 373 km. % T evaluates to 121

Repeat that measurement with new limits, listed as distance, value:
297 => 147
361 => 116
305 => 124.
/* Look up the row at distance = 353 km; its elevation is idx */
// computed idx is 104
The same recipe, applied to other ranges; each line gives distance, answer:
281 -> 123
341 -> 95.8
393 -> 118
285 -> 120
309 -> 121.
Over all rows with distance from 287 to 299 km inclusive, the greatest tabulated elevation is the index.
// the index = 147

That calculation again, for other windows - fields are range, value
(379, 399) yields 122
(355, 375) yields 121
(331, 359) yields 112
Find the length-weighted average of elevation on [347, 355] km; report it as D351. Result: 102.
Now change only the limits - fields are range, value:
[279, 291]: 123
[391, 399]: 120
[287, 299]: 140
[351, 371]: 114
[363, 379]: 119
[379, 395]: 120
